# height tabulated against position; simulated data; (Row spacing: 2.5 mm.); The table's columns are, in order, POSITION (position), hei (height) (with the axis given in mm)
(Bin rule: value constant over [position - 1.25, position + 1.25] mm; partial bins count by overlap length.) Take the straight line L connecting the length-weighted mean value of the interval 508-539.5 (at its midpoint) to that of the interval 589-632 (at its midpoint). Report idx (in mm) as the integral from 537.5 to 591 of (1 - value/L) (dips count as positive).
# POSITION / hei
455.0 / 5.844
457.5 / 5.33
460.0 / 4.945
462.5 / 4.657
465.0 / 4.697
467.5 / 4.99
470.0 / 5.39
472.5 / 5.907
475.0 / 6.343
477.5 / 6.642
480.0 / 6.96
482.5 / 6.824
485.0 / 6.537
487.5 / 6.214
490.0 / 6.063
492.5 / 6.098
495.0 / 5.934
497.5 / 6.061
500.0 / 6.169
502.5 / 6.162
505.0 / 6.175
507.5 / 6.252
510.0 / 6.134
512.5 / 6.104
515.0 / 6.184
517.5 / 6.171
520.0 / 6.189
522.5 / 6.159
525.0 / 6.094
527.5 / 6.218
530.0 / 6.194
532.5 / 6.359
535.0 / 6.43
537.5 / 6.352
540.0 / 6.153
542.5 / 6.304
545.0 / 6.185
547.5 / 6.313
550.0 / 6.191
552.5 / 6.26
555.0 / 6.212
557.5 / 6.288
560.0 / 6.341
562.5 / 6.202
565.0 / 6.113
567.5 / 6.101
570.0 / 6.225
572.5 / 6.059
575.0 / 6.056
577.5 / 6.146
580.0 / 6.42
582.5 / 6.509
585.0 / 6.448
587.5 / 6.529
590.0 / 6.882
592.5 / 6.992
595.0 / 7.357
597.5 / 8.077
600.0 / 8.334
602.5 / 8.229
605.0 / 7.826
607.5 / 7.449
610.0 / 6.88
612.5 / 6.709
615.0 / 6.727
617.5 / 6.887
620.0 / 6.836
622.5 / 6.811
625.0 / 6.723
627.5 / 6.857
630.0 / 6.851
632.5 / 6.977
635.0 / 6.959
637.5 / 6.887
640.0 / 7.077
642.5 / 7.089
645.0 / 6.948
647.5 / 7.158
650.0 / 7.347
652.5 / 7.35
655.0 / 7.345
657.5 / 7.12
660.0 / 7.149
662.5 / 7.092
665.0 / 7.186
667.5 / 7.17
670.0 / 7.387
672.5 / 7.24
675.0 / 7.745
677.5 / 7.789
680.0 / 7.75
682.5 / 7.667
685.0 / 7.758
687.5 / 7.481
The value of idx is 3.13 mm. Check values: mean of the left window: 6.22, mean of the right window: 7.2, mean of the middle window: 6.28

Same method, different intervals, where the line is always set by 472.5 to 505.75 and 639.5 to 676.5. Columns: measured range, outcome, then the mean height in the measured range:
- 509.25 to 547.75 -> 1.79 mm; 6.22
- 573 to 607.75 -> -0.96 mm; 7.06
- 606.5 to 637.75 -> 0.68 mm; 6.88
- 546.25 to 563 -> 1.02 mm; 6.26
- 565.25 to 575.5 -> 0.97 mm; 6.11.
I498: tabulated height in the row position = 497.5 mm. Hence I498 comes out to 6.061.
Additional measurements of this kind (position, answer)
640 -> 7.077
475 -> 6.343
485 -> 6.537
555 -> 6.212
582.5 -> 6.509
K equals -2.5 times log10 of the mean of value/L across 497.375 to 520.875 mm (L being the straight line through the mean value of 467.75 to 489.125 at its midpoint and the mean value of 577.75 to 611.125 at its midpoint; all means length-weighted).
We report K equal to 0.06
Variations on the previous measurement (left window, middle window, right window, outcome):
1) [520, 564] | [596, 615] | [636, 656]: -0.119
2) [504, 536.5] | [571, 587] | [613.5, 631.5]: 0.046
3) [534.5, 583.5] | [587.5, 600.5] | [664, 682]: -0.118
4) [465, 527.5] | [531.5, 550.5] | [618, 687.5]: 0.025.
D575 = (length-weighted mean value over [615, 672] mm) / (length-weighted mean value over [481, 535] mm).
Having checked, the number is 1.1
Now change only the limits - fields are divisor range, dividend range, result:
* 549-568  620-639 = 1.10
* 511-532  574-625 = 1.13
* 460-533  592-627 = 1.20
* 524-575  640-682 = 1.17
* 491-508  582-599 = 1.15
